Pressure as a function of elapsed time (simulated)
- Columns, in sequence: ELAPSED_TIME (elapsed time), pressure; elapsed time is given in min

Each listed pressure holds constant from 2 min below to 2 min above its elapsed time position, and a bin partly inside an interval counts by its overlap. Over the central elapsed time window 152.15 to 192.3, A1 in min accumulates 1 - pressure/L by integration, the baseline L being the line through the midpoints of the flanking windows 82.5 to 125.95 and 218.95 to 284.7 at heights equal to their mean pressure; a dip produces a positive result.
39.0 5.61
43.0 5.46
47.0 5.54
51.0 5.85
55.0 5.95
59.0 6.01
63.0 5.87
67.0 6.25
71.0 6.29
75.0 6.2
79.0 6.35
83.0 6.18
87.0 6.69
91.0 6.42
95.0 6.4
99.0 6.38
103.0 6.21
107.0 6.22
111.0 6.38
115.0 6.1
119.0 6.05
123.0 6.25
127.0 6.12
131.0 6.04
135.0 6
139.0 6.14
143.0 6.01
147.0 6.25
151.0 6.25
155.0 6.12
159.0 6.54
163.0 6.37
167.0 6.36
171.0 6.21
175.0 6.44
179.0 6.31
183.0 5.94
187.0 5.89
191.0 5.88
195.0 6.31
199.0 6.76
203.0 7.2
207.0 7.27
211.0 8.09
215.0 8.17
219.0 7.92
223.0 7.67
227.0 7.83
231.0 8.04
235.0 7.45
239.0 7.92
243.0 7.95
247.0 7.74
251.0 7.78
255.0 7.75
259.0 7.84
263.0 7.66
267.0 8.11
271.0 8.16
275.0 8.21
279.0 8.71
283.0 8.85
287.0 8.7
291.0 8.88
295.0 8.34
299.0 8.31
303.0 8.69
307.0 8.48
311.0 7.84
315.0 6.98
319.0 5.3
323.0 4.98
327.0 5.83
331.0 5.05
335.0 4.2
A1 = 4.8 min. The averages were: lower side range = 6.3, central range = 6.21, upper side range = 7.97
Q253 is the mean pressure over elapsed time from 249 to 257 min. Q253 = 7.77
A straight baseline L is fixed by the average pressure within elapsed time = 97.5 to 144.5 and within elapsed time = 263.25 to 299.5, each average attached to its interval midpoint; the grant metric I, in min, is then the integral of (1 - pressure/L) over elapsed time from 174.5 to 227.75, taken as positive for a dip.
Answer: 2.50 min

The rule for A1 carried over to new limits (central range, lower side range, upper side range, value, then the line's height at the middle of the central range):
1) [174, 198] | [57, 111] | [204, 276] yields 3.82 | 7.3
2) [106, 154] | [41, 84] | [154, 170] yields 0.67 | 6.24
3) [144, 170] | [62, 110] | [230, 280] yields 2.55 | 6.98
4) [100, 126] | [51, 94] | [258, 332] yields 1.07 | 6.47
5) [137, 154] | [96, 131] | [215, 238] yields 1.29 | 6.67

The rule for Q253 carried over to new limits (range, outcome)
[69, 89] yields 6.34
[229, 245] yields 7.84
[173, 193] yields 6.09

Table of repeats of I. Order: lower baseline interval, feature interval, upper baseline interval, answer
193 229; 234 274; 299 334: -4.0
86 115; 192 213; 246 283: 1.0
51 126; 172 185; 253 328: 1.3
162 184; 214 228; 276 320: -1.8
